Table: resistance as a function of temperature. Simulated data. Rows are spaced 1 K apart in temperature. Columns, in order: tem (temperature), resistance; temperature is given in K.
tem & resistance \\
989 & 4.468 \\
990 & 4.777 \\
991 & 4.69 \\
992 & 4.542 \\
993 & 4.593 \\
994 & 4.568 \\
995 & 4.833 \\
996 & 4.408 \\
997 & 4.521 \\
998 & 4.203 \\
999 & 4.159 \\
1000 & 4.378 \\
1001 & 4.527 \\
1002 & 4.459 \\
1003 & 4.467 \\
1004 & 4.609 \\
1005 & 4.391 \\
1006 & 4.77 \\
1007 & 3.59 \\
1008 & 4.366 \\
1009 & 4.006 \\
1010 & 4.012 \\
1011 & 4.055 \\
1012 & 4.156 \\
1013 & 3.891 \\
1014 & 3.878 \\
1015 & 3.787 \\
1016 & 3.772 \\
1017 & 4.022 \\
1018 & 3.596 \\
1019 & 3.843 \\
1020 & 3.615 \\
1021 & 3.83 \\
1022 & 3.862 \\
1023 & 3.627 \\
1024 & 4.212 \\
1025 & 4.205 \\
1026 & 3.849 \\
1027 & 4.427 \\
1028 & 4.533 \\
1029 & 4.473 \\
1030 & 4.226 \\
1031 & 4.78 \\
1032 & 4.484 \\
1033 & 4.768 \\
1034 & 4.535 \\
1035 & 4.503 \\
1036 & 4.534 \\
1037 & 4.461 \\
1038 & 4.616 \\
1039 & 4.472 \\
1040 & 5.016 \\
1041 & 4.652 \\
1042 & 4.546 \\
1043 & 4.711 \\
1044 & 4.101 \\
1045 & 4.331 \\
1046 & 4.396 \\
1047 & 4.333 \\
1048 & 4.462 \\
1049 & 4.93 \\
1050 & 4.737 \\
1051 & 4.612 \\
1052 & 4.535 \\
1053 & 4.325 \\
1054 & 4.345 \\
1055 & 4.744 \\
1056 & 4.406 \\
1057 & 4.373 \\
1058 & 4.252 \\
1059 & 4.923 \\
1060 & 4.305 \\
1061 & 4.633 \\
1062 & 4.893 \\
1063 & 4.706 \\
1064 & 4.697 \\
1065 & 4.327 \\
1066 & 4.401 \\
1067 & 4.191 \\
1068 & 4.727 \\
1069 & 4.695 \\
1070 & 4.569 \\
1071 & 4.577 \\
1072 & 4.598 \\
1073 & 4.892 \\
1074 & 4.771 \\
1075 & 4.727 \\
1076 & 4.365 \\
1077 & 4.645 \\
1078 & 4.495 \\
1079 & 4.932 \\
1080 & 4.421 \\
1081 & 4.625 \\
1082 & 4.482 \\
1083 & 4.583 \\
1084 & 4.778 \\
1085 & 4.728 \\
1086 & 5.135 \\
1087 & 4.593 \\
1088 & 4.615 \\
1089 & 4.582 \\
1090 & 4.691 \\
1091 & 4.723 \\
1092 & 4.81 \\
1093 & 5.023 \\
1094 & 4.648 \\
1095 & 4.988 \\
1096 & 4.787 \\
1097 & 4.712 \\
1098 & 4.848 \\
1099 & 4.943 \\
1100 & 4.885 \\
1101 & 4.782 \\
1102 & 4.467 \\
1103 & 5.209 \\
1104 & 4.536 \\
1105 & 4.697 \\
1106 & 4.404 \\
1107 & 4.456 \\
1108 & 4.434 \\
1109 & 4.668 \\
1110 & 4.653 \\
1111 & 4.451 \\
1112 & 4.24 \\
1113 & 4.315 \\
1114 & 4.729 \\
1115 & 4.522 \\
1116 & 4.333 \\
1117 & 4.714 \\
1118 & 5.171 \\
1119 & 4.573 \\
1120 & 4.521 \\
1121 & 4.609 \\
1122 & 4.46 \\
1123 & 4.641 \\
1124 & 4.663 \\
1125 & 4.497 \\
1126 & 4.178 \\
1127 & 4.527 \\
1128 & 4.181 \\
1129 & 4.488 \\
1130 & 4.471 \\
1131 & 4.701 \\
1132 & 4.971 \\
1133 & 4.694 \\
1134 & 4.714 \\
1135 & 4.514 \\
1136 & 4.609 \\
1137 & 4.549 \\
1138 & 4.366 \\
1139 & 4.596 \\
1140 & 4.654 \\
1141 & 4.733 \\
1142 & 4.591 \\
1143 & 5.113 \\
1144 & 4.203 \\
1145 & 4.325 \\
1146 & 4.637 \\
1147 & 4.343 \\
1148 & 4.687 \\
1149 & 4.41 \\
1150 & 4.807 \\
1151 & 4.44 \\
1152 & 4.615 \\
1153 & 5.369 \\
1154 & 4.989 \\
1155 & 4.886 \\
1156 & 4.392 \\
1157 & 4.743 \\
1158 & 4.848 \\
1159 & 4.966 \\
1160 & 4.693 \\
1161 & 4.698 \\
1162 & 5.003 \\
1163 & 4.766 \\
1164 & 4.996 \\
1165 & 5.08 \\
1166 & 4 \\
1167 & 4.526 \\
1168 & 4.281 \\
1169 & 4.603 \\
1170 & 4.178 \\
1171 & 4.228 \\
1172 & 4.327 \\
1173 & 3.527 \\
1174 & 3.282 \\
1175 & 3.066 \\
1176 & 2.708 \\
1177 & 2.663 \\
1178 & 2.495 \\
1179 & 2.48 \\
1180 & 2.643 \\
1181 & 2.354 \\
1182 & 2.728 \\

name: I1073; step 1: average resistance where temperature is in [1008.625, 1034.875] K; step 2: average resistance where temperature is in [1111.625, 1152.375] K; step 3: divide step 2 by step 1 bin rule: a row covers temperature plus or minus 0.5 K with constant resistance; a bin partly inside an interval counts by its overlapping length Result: 1.1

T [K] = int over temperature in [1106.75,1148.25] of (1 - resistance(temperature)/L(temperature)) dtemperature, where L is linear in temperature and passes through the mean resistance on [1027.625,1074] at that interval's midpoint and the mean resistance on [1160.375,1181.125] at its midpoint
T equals -4.7 K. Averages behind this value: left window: 4.55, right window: 3.84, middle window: 4.56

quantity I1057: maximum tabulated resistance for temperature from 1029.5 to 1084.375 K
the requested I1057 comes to 5.016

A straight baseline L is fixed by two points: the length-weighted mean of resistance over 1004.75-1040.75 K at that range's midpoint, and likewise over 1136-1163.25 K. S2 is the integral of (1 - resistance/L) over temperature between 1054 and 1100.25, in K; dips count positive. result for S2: -2.6 K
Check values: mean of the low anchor 4.2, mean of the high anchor 4.68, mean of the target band 4.66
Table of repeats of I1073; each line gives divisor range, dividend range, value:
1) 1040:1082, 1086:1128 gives 1.02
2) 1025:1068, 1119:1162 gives 1.03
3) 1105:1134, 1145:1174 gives 1.01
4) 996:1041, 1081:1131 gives 1.09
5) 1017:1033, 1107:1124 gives 1.11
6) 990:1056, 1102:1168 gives 1.06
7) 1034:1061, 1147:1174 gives 1.01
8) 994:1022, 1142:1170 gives 1.12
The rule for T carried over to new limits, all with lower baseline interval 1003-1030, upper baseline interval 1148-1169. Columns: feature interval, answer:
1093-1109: -1.0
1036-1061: -1.9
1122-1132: 0.2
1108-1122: -0.1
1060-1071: -0.7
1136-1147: 0.2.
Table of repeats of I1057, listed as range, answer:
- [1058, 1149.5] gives 5.209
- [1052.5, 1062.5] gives 4.923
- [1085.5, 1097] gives 5.135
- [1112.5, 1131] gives 5.171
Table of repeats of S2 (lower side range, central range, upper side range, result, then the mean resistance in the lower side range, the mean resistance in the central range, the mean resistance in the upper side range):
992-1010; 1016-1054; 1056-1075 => 1.3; 4.4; 4.35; 4.58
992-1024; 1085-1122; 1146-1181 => -4.3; 4.16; 4.68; 4.21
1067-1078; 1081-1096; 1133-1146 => -0.4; 4.63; 4.74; 4.59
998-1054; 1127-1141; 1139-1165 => 0.2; 4.3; 4.58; 4.72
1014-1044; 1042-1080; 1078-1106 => -0.4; 4.26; 4.56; 4.74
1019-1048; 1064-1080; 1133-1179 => -0.8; 4.35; 4.59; 4.39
